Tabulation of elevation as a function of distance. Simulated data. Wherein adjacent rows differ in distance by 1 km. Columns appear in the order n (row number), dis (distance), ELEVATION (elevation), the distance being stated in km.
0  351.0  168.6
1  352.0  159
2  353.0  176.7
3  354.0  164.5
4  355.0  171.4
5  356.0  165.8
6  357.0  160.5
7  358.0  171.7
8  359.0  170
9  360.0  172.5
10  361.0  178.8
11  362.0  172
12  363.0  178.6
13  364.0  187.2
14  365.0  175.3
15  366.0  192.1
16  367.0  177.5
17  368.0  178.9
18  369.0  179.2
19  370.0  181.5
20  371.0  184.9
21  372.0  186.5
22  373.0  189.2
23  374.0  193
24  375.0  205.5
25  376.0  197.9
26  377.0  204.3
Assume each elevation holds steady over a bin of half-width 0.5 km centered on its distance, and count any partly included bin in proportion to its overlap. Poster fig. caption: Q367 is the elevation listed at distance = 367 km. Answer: 177.5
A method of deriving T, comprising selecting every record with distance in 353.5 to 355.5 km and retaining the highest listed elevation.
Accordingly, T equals 171.4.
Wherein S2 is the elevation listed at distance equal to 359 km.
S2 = 170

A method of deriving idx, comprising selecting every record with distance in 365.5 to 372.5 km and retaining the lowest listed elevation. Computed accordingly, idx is 177.5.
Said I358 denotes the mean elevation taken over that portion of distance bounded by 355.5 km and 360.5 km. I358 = 168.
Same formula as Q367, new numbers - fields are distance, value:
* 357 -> 160.5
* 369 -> 179.2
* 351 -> 168.6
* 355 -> 171.4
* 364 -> 187.2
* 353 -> 176.7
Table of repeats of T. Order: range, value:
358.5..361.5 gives 178.8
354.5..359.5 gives 171.7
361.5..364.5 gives 187.2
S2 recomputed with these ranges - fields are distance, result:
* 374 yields 193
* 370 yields 181.5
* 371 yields 184.9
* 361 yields 178.8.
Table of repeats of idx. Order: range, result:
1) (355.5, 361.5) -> 160.5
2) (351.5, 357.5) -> 159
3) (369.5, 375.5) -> 181.5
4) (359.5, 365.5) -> 172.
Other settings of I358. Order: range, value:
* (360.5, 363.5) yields 176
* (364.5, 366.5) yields 184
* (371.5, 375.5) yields 194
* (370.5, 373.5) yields 187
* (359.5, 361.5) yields 176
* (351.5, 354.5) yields 167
